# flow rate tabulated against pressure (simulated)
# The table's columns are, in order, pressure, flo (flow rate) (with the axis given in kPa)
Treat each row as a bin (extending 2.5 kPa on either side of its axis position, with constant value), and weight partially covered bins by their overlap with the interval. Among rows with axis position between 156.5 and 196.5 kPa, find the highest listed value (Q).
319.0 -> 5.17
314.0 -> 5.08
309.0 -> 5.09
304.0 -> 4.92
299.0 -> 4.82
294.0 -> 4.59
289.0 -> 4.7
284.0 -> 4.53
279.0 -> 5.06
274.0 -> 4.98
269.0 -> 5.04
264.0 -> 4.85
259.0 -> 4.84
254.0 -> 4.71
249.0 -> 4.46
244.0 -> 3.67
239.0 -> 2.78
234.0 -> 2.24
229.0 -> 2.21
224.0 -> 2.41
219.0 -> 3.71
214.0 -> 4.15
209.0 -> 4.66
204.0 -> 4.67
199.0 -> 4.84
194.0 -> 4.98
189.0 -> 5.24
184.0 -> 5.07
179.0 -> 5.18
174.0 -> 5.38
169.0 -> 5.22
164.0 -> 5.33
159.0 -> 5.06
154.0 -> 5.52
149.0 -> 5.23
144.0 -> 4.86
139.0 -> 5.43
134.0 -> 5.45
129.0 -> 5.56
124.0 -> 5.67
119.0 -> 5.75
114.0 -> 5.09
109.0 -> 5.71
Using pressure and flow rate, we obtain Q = 5.38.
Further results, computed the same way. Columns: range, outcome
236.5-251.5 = 4.46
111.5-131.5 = 5.75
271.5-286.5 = 5.06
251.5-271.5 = 5.04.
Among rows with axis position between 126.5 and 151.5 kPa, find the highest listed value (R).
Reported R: 5.56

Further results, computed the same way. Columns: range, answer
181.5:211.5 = 5.24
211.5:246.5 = 4.15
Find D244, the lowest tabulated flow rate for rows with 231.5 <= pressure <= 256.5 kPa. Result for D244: 2.24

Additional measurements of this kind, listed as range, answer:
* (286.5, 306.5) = 4.59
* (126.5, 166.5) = 4.86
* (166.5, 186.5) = 5.07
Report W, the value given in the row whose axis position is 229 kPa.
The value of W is 2.21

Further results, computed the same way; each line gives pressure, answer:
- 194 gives 4.98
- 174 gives 5.38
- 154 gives 5.52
